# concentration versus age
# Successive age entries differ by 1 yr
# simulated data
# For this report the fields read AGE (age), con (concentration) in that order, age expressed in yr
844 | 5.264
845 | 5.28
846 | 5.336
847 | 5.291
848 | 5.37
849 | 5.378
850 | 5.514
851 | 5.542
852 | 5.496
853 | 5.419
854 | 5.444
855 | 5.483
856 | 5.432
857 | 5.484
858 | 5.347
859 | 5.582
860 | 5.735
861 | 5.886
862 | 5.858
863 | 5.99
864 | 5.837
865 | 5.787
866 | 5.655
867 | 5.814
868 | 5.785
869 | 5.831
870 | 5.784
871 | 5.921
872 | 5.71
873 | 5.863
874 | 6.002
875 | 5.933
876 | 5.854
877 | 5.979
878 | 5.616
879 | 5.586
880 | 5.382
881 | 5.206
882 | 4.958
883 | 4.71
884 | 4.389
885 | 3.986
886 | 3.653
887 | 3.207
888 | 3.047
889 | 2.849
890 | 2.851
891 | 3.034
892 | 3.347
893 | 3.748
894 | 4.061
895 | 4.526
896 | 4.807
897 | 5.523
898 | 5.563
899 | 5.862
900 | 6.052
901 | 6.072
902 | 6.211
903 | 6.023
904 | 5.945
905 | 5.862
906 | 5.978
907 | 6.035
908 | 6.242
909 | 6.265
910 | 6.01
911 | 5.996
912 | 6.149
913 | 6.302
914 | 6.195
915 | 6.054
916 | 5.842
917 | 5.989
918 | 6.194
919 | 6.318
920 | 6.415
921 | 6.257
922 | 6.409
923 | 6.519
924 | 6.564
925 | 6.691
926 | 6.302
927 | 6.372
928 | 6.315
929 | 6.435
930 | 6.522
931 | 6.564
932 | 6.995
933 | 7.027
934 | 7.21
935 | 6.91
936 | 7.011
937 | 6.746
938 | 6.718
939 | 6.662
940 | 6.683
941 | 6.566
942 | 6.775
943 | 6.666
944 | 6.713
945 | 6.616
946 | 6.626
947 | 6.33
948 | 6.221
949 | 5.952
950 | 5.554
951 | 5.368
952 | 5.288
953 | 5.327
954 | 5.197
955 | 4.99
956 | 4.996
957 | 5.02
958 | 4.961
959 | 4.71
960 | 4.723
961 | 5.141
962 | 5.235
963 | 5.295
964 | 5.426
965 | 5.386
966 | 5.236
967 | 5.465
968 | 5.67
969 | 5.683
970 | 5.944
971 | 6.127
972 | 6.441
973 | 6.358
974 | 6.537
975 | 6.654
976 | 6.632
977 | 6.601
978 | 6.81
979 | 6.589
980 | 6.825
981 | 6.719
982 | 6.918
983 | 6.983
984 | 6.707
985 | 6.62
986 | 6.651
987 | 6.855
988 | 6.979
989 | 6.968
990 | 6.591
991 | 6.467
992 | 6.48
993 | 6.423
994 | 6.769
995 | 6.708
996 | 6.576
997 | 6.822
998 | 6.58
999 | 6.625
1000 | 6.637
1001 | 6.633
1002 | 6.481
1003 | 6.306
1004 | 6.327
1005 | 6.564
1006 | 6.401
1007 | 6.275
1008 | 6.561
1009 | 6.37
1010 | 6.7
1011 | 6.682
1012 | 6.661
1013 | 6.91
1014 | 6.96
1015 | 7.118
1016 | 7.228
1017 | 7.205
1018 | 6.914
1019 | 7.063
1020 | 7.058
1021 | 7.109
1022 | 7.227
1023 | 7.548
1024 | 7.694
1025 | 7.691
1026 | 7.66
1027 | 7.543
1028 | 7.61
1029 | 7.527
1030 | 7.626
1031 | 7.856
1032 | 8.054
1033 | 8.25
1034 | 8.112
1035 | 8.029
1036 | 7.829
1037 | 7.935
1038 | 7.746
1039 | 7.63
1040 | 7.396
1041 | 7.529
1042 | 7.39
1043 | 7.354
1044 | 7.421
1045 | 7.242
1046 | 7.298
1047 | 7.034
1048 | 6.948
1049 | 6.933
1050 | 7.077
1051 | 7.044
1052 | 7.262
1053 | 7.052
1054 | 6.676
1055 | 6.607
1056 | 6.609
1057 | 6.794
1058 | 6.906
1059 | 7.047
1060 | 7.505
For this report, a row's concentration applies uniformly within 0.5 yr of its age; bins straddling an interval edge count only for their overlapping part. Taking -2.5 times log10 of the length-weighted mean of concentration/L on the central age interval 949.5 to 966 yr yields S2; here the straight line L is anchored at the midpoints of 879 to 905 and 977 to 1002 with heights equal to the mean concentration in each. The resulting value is 0.17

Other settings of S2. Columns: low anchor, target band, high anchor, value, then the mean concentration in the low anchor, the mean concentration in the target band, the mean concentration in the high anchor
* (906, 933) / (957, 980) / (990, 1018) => 0.12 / 6.31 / 5.81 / 6.65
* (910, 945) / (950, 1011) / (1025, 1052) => 0.14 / 6.5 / 6.15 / 7.54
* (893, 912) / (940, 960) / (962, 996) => 0.06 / 5.68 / 5.78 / 6.37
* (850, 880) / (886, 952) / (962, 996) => 0.03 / 5.7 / 5.87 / 6.37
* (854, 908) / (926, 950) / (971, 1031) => -0.11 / 5.23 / 6.61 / 6.84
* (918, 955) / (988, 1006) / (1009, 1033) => 0.07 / 6.39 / 6.59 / 7.29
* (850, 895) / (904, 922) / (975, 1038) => -0.08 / 5.09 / 6.13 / 6.99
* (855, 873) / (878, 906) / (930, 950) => 0.27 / 5.73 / 4.72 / 6.65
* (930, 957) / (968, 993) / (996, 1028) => 0.01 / 6.28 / 6.57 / 6.9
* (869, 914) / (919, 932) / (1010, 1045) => -0.12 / 5.2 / 6.46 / 7.44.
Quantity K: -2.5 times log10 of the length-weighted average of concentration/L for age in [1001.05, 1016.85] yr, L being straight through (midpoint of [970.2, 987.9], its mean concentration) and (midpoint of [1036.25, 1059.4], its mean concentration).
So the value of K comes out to 0.04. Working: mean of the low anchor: 6.64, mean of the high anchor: 7.18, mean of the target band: 6.65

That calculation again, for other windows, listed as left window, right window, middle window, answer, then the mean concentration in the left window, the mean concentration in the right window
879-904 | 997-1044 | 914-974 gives -0.09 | 4.59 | 7.19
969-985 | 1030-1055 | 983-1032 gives 0.01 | 6.56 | 7.45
